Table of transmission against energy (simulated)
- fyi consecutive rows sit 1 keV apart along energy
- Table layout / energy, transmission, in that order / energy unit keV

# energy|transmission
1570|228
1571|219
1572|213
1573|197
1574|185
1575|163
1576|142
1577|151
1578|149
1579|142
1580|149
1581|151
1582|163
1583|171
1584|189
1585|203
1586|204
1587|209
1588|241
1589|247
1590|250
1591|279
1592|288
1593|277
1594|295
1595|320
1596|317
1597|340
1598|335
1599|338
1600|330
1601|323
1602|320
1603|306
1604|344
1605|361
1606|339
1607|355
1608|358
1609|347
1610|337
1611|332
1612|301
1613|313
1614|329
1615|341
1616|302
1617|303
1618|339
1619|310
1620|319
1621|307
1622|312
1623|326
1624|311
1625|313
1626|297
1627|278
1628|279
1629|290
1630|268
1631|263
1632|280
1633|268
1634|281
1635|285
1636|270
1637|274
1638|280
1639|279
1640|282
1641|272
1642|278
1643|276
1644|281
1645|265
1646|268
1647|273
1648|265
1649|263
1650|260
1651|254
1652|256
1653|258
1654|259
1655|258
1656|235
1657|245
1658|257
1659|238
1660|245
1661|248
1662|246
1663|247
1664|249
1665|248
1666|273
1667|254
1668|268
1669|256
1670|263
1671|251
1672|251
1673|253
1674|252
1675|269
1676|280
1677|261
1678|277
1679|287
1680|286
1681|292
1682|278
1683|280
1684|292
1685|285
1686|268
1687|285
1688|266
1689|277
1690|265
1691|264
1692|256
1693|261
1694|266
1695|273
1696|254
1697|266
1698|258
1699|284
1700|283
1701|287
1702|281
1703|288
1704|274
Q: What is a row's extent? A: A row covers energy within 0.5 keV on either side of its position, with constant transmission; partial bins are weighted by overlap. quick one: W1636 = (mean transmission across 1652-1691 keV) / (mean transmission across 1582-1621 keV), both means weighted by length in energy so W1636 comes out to 0.9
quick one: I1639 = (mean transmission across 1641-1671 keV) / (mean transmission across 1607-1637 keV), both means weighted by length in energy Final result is 0.84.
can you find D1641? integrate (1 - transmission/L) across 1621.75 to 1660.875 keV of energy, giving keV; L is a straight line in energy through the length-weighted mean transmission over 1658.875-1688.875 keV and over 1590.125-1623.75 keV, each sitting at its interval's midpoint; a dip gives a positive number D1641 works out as 2.8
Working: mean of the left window 322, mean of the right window 265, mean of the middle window 272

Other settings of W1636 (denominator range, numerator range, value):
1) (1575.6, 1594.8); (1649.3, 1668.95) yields 1.22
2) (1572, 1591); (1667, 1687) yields 1.45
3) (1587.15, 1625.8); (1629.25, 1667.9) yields 0.84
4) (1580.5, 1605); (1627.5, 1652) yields 1.01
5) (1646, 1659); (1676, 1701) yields 1.07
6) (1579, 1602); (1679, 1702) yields 1.08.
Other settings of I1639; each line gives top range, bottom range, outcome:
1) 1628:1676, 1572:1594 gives 1.31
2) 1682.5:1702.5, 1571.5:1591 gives 1.45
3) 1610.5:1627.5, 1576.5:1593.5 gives 1.54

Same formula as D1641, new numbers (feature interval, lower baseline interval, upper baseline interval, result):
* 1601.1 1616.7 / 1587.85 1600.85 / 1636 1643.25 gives -2.13 keV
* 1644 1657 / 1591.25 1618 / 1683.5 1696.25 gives 1.58 keV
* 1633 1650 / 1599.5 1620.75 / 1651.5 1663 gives 0.12 keV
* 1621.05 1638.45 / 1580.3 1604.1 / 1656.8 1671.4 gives -1.89 keV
